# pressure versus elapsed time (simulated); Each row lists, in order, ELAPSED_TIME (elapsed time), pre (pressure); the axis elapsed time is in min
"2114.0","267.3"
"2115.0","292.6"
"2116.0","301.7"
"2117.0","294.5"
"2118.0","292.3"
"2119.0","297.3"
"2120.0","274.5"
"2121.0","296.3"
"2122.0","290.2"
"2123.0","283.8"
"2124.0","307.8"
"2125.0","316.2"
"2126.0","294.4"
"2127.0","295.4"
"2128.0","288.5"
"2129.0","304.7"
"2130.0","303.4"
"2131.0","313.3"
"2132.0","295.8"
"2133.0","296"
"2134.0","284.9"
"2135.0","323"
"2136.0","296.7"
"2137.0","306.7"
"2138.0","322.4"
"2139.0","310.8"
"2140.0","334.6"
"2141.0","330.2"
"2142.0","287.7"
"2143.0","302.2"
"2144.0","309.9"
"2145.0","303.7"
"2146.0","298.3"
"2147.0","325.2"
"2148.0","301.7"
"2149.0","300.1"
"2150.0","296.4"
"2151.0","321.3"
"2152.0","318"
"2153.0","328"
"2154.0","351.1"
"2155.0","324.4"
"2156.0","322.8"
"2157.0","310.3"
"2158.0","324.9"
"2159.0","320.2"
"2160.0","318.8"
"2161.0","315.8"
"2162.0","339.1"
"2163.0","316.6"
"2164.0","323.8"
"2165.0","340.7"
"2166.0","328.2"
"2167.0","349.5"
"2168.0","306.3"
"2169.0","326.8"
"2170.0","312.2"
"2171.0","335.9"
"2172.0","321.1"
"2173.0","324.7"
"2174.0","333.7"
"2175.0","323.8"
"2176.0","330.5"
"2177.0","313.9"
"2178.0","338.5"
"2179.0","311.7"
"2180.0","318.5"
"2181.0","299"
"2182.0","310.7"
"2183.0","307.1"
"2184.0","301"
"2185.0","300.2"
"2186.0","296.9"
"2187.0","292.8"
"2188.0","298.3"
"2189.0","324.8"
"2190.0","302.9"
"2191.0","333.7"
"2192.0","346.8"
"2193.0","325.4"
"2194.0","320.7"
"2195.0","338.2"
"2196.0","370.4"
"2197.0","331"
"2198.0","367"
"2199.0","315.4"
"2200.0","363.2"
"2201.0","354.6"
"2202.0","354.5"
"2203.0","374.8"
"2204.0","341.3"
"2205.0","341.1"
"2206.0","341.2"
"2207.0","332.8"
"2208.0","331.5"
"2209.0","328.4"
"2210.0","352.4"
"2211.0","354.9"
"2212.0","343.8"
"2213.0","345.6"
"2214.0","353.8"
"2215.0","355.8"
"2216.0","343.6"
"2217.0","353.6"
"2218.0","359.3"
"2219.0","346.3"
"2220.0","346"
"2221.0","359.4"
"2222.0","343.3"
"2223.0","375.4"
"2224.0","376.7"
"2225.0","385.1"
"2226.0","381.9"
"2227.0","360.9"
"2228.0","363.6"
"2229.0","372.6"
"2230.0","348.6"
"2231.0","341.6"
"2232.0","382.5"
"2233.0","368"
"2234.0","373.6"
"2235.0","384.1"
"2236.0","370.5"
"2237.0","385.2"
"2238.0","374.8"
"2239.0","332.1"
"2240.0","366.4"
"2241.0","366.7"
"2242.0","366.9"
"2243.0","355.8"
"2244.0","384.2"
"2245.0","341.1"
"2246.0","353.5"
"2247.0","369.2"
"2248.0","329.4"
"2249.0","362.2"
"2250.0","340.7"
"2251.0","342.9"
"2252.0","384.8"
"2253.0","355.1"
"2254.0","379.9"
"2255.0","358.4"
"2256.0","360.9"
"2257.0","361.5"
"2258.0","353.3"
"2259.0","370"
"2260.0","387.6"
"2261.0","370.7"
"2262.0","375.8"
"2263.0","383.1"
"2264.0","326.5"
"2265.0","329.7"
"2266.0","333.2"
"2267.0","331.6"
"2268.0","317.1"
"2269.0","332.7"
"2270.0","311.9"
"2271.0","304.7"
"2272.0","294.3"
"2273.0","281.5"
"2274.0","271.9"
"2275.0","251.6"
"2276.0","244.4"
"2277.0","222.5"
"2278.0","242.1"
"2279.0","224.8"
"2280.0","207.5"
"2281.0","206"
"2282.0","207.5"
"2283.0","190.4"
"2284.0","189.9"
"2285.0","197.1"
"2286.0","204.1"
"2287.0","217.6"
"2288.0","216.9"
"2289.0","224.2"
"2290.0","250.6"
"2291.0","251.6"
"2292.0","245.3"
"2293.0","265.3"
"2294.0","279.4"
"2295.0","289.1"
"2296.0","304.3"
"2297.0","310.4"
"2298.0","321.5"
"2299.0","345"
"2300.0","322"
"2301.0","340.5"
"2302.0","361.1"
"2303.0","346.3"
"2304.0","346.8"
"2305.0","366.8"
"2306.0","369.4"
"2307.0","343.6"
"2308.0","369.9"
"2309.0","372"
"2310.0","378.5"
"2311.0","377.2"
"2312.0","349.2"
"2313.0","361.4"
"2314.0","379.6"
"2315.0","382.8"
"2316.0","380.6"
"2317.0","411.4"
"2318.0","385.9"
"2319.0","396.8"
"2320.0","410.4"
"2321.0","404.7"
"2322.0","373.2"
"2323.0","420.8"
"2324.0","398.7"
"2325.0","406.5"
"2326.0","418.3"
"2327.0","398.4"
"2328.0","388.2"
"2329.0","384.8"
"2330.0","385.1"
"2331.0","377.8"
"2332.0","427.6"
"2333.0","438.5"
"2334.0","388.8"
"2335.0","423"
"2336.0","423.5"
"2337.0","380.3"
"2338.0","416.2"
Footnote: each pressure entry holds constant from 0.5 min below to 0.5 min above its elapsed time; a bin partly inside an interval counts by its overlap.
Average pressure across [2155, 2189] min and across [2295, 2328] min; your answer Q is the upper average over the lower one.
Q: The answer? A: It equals 1.2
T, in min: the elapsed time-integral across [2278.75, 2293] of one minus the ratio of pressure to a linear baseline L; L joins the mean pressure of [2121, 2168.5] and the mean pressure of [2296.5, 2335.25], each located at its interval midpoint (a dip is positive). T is 5.8 min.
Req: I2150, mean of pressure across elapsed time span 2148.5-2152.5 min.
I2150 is 309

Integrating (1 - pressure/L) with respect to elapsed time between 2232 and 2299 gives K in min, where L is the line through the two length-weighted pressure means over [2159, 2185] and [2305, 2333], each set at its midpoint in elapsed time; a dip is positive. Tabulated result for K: 9.4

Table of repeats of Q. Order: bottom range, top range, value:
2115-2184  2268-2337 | 1.04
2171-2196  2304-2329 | 1.21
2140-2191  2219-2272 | 1.13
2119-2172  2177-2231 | 1.09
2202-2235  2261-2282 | 0.81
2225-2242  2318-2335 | 1.09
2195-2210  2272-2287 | 0.65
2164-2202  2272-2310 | 0.85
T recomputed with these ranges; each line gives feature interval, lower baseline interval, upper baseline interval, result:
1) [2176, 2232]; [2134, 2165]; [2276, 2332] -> -3.8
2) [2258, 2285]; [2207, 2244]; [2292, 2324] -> 5.2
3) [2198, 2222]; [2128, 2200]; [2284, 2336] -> -1.5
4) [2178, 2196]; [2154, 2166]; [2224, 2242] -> 1.3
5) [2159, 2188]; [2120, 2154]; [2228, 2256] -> 0.6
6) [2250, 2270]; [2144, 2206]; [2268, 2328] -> -2.3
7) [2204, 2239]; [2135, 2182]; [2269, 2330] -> -4.4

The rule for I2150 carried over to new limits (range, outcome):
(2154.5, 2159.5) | 321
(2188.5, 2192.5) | 327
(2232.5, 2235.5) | 375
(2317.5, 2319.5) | 391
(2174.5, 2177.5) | 323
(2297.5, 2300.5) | 330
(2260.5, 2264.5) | 364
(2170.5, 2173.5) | 327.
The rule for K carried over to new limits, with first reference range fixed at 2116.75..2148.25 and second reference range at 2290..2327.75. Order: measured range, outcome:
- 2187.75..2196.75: -0.27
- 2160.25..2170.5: -0.44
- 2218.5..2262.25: -3.80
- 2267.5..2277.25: 1.68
